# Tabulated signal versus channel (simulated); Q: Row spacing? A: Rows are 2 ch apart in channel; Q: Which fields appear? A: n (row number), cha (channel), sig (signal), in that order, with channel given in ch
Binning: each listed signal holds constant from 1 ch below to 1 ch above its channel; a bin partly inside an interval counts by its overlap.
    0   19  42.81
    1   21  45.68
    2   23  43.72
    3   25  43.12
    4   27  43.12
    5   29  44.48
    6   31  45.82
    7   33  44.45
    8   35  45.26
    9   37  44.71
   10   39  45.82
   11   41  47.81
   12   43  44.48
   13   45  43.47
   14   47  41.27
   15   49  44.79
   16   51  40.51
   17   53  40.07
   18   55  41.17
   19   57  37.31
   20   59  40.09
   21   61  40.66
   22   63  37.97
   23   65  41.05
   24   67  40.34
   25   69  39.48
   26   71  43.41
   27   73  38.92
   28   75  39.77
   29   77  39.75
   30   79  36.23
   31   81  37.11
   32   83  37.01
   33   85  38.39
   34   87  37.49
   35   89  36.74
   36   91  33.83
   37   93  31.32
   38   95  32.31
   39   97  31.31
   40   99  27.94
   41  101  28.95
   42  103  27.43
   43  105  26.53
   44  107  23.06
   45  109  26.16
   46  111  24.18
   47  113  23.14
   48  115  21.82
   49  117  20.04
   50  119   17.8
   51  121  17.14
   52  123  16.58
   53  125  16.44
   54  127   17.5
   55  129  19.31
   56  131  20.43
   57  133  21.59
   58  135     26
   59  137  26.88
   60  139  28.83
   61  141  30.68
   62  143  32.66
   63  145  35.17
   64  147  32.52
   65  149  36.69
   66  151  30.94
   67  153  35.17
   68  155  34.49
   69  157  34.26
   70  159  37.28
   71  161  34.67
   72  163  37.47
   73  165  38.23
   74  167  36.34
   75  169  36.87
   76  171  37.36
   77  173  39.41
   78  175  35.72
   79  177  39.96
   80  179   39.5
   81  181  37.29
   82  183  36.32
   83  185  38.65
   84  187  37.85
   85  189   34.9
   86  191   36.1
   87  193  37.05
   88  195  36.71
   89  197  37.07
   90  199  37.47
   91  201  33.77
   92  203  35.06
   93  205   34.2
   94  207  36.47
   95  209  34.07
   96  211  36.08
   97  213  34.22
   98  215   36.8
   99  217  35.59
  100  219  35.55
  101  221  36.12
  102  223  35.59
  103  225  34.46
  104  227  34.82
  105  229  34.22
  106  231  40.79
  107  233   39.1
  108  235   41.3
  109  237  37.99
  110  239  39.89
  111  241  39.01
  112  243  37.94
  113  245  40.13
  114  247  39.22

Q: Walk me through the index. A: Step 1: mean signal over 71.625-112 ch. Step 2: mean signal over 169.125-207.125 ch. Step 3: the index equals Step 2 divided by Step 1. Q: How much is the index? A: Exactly 1.12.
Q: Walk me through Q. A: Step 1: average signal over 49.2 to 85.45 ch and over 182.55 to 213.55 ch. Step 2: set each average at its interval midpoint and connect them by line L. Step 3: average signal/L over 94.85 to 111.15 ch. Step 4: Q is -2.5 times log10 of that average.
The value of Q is 0.37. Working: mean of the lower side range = 39.5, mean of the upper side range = 36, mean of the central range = 27.5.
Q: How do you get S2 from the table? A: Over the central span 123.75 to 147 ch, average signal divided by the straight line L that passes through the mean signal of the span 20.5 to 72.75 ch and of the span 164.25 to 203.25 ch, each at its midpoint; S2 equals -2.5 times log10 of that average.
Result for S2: 0.47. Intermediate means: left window 42.6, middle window 25.3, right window 37.1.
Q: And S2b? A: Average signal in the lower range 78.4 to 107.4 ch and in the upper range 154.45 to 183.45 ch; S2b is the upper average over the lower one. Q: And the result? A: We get 1.14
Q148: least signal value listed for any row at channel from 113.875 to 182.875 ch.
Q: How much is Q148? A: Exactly 16.44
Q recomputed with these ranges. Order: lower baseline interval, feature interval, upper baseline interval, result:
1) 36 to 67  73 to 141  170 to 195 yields 0.40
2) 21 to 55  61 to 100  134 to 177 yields 0.10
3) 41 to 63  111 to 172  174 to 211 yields 0.32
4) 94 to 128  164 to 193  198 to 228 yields -0.20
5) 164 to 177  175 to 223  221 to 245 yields 0.04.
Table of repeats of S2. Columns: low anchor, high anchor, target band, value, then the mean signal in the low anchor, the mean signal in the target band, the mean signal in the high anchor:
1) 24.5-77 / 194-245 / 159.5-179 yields 0.02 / 42.2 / 37.4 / 36.6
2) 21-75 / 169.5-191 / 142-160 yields 0.13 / 42.4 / 34.4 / 37.6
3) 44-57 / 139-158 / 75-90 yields 0.03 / 41.5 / 37.7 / 33.4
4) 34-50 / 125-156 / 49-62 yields 0.06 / 44.7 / 40.3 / 28.2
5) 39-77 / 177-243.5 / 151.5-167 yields 0.07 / 41.3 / 35.8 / 36.8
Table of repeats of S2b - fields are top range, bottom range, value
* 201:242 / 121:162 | 1.30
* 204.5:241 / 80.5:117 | 1.23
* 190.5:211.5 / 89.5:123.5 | 1.40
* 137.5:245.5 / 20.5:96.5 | 0.89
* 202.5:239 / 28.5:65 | 0.85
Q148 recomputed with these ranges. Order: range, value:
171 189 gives 34.9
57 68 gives 37.31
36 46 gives 43.47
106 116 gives 21.82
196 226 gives 33.77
